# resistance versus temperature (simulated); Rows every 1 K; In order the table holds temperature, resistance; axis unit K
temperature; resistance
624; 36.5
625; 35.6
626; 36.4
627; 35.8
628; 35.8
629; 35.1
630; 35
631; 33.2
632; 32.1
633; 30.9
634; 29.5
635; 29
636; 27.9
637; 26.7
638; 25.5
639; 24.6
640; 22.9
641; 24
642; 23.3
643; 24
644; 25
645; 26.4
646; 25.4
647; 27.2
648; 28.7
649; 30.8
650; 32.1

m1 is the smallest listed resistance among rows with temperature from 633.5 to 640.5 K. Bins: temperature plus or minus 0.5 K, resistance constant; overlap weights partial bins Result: 22.9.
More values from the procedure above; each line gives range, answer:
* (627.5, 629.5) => 35.1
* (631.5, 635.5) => 29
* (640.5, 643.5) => 23.3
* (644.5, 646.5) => 25.4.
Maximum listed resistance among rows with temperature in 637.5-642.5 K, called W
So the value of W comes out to 25.5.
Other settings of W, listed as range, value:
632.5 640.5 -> 30.9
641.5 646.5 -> 26.4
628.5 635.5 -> 35.1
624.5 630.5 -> 36.4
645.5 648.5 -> 28.7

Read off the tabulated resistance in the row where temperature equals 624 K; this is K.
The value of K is 36.5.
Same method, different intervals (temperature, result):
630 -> 35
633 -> 30.9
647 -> 27.2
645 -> 26.4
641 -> 24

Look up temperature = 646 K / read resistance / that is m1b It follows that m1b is 25.4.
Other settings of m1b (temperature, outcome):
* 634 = 29.5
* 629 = 35.1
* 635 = 29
